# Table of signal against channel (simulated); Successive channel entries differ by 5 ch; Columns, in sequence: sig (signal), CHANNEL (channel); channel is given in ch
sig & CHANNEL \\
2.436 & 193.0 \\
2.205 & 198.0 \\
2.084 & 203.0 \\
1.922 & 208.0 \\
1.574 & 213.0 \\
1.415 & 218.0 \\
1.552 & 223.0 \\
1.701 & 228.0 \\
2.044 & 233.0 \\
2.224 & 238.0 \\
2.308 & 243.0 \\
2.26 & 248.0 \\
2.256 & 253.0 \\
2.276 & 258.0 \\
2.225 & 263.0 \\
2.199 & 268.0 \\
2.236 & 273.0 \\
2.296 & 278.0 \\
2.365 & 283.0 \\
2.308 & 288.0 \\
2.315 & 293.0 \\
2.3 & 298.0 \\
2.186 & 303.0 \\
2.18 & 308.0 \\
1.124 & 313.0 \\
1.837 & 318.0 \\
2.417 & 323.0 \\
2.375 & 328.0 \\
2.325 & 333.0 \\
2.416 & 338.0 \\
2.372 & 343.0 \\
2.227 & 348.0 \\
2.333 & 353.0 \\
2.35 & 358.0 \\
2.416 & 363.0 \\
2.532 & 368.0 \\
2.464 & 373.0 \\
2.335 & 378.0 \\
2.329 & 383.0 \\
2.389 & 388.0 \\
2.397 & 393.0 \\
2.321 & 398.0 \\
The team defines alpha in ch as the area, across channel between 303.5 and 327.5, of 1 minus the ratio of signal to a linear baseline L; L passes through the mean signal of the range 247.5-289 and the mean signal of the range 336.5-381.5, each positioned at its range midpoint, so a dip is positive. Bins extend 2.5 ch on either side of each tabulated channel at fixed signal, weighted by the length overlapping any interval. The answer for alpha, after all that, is 3.8 ch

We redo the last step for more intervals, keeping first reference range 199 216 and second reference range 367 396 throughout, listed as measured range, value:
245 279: -3.5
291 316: 1.7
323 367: -1.4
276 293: -1.7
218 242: 1.1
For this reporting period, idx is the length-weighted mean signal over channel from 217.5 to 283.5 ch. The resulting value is 2.11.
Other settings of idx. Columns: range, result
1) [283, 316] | 2.09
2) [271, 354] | 2.21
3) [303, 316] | 1.76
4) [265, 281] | 2.25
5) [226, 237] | 1.93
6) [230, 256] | 2.21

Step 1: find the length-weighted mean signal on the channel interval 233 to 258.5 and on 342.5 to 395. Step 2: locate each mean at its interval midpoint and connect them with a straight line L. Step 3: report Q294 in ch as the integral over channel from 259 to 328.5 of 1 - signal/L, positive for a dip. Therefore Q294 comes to 3.9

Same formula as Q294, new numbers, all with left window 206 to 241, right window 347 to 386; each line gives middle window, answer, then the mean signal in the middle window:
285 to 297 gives -1.4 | 2.31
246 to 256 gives -1.9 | 2.26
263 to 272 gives -1.1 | 2.21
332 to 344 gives -0.6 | 2.38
